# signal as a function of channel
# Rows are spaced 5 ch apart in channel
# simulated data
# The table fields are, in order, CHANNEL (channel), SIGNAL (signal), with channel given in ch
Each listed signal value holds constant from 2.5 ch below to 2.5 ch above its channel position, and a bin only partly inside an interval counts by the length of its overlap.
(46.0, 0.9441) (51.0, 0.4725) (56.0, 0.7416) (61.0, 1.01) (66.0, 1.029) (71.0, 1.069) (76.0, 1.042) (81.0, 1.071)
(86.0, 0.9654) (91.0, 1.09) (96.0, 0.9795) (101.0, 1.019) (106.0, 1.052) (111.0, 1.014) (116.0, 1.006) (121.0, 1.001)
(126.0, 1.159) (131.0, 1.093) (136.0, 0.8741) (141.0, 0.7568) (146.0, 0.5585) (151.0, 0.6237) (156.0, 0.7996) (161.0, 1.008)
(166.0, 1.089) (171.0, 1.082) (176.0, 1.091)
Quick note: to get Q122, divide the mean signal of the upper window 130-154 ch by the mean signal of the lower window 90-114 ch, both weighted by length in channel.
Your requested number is 0.7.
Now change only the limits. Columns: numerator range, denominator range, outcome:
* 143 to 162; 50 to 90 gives 0.77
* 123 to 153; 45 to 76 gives 0.96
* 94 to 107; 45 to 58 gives 1.46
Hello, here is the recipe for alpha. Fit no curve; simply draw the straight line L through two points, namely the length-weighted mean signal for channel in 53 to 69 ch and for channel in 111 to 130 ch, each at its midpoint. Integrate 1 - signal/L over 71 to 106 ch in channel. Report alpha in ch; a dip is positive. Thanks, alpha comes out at -1.9 ch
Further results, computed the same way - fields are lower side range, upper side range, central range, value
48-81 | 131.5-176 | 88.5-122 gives -4.94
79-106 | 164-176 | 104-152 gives 5.97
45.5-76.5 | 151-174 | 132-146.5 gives 2.30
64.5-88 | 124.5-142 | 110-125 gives -0.41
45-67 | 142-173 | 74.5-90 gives -3.81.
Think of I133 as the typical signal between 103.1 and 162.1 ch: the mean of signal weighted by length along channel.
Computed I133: 0.911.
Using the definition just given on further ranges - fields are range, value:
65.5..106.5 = 1.03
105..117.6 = 1.02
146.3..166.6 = 0.826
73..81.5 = 1.05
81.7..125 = 1.02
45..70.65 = 0.853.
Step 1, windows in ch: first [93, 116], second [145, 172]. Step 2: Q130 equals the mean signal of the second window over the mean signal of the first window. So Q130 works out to 0.85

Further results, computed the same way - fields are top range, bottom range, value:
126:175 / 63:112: 0.87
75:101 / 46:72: 1.19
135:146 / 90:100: 0.73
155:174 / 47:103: 1.06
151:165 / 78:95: 0.84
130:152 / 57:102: 0.75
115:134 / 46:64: 1.37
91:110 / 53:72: 1.09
